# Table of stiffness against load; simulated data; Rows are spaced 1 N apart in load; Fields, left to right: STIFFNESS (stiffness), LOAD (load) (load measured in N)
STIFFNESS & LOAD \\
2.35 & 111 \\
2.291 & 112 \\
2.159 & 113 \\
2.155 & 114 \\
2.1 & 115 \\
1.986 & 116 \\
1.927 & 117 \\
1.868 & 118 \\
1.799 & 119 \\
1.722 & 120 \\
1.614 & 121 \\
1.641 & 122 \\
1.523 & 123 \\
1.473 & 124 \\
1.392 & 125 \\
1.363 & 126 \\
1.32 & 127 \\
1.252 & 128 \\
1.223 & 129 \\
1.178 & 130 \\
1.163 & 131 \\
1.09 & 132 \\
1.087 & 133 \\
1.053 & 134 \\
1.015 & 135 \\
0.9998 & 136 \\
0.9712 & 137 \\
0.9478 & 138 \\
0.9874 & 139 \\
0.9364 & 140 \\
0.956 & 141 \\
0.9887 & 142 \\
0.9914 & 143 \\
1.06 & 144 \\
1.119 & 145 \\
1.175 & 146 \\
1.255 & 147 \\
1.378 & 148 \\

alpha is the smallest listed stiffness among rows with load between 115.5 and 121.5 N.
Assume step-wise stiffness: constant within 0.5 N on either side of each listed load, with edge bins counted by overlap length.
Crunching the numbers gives 1.614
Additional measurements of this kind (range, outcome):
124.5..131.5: 1.163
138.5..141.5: 0.9364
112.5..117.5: 1.927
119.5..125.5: 1.392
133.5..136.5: 0.9998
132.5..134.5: 1.053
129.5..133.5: 1.087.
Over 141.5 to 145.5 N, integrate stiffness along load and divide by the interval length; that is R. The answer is 1.04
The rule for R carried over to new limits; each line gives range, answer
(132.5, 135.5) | 1.05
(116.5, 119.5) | 1.86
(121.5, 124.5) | 1.55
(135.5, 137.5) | 0.986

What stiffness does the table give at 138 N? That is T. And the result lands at 0.9478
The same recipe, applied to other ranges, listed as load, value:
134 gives 1.053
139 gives 0.9874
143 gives 0.9914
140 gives 0.9364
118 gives 1.868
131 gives 1.163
